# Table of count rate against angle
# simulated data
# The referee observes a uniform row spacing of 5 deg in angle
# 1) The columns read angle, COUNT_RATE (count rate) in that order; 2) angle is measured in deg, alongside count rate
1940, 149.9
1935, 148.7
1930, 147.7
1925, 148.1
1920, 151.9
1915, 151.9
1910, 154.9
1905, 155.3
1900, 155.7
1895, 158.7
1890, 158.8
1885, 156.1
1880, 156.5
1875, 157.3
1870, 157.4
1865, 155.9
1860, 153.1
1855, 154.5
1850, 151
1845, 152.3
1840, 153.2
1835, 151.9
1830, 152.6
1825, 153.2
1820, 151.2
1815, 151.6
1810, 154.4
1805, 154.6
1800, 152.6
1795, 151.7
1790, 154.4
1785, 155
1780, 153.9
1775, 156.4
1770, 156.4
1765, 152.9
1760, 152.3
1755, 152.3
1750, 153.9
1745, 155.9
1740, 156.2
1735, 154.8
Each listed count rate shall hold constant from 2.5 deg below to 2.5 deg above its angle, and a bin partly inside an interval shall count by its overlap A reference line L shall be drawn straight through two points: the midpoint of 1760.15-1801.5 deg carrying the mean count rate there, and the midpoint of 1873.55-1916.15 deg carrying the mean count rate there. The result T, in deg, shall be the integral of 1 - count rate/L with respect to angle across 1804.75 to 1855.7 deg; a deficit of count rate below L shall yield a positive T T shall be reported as 0.8 deg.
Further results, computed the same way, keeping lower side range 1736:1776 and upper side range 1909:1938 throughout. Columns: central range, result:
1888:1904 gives -0.69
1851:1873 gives -0.46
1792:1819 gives 0.06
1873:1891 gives -0.68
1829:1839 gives 0.01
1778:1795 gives -0.04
